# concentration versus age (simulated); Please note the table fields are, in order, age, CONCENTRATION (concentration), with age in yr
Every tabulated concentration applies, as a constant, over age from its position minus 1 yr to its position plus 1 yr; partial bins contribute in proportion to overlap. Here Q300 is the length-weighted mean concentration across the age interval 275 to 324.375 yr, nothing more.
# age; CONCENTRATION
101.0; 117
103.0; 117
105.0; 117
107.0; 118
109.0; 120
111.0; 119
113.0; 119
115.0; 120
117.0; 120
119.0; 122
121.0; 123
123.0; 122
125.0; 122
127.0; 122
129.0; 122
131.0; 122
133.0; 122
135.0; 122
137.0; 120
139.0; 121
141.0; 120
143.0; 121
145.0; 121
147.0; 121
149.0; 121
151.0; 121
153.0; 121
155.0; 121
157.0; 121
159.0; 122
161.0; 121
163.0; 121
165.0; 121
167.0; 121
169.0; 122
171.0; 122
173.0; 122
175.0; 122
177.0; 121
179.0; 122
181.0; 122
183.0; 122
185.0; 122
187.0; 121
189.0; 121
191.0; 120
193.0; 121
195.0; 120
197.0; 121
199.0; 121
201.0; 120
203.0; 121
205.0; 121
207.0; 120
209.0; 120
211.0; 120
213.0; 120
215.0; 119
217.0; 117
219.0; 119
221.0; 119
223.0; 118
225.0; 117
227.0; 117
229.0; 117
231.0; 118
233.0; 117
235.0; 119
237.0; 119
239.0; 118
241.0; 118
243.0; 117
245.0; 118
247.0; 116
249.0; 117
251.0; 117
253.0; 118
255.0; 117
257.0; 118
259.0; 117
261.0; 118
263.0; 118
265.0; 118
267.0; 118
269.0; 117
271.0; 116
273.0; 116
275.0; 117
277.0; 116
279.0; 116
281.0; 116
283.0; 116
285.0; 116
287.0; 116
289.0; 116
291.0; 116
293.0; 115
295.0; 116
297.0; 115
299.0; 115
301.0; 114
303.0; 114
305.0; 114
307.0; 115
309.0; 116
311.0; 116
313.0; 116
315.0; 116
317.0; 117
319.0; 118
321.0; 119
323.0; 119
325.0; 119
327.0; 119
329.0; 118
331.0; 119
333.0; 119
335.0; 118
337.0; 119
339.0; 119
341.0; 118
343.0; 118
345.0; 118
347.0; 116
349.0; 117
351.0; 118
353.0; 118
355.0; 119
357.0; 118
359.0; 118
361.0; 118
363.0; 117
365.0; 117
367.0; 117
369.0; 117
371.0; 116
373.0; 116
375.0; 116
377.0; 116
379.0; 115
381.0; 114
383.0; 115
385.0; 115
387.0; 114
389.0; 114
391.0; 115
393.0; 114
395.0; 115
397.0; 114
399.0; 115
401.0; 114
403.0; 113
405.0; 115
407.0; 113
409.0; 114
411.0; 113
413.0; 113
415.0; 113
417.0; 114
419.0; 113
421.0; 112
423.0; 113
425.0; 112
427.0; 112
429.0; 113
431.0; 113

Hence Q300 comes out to 116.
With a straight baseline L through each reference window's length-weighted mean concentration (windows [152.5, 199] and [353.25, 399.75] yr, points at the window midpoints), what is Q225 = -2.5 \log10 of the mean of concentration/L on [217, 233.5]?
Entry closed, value 0.02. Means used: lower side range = 121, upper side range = 116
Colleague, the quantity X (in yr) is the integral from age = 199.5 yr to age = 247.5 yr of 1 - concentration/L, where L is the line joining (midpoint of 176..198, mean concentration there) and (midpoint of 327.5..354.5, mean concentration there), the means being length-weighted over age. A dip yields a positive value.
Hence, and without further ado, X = 0.7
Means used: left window 121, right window 118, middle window 119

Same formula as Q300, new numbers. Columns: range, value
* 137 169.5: 121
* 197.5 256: 118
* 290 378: 117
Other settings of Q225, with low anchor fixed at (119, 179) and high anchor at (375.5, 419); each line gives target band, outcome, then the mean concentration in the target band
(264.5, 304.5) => 0.01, 116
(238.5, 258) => 0.01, 117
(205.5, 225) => 0.00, 119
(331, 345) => -0.02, 118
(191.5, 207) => -0.01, 121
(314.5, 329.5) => -0.02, 118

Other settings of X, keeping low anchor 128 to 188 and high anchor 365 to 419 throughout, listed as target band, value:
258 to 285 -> 0.3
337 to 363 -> -0.5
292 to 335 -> 0.1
